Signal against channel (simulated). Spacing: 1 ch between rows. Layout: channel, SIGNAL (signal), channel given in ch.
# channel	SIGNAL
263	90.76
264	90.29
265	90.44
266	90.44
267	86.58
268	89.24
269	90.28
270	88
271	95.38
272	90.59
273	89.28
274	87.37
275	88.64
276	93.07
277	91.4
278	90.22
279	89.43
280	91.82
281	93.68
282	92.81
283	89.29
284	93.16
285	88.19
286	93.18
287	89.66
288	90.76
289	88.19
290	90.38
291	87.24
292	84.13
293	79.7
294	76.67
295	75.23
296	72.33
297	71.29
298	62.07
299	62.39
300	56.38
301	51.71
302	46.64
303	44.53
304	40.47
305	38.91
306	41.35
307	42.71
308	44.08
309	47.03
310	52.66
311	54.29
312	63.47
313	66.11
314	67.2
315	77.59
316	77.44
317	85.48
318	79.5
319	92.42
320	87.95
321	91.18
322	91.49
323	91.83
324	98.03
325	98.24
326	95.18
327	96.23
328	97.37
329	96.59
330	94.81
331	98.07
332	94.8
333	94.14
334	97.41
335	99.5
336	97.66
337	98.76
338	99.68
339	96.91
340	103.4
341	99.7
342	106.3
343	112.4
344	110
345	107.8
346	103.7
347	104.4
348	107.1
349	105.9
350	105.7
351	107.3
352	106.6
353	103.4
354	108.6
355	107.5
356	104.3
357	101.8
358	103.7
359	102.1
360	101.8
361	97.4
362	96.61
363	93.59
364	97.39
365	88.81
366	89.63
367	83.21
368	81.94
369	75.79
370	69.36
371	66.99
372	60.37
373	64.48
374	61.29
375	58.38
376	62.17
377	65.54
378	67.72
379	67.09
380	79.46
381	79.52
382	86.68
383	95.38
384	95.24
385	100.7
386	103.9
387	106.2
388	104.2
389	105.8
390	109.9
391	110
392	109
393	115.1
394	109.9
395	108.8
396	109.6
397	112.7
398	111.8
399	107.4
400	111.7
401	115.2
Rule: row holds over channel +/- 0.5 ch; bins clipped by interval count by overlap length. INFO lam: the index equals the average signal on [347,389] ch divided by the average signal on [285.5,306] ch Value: 1.29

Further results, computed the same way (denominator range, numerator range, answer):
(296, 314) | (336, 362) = 1.96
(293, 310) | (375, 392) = 1.62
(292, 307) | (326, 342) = 1.66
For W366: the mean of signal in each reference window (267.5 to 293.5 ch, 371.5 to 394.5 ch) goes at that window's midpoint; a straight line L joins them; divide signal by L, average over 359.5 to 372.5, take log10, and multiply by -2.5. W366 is 0.04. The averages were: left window 89.8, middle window 84.8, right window 87.7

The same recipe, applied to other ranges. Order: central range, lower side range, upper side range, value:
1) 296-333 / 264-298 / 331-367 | 0.29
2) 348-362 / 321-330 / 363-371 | -0.20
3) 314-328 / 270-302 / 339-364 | 0.06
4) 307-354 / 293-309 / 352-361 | -0.12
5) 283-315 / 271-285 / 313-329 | 0.32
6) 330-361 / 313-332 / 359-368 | -0.13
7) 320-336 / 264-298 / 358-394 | -0.09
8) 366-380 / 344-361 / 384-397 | 0.47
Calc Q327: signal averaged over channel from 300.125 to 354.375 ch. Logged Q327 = 85.3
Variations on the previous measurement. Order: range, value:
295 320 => 60.8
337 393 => 93.8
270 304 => 80.9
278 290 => 90.9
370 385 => 73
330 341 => 98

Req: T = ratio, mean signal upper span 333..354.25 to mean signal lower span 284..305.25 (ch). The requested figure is 1.44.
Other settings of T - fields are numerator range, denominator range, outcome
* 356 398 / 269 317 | 1.22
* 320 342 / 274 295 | 1.09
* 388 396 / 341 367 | 1.07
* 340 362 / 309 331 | 1.26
